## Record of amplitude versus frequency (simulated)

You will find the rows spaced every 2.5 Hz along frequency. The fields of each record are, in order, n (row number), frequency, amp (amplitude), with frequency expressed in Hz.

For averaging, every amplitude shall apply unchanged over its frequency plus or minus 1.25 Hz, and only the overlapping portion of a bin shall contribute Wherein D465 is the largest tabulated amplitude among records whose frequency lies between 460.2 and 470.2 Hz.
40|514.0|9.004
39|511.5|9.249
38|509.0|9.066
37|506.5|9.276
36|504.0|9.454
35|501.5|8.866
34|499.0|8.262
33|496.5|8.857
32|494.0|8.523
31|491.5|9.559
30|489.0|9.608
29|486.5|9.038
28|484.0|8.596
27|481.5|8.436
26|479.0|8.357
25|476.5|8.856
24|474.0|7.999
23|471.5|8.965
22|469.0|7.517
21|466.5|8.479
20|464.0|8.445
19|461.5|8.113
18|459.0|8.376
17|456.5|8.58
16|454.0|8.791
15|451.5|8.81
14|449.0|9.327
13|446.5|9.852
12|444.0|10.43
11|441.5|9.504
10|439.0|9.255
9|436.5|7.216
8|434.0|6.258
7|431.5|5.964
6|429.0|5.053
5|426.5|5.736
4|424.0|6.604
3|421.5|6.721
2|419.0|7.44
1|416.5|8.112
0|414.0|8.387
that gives 8.479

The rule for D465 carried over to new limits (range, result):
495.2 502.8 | 8.866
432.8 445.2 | 10.43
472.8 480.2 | 8.856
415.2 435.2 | 8.112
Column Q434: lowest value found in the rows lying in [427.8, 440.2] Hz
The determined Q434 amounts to 5.053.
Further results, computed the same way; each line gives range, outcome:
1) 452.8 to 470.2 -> 7.517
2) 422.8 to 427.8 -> 5.736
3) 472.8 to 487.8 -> 7.999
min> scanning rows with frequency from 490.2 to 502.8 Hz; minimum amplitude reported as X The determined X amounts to 8.262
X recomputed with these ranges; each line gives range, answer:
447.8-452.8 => 8.81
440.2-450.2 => 9.327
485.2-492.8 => 9.038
